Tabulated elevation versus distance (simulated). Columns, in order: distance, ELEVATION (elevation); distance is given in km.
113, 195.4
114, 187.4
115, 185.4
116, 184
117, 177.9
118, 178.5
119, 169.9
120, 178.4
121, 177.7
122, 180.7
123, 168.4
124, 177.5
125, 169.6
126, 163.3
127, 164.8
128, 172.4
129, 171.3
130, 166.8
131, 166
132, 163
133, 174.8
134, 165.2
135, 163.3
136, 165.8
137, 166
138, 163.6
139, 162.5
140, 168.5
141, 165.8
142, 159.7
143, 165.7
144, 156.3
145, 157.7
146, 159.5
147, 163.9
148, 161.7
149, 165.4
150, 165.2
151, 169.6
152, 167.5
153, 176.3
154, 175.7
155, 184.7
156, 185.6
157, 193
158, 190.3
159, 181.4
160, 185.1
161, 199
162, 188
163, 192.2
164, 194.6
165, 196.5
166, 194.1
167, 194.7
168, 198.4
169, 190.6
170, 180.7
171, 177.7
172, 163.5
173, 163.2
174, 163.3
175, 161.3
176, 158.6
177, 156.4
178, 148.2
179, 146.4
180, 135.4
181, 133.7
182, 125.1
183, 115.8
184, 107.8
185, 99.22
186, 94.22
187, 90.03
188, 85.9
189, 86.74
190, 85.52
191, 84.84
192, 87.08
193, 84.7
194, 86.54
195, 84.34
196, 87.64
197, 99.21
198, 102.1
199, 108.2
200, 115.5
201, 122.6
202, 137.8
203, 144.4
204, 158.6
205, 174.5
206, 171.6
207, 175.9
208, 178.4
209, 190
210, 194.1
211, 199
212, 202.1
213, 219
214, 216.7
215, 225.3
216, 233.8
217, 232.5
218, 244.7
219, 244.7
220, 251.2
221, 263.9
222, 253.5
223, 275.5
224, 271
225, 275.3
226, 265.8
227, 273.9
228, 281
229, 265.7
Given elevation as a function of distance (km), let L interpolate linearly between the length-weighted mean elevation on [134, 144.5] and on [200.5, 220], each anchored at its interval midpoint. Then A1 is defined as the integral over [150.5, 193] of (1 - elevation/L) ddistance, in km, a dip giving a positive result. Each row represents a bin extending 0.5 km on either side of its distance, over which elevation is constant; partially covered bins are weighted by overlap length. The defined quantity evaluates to 5.4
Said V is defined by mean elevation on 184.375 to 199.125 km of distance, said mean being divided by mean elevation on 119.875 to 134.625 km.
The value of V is 0.5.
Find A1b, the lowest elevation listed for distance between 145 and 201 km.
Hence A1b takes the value 84.34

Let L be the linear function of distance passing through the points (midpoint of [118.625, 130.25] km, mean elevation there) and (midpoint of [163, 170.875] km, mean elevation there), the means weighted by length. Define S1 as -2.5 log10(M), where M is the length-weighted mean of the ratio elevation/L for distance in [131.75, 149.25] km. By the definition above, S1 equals 0.10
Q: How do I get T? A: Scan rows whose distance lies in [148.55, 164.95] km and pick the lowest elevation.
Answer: 165.2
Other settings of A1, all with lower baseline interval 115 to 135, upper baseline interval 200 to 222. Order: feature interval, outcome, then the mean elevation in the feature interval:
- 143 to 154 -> 0.9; 165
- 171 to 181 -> 1.7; 155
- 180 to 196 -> 7.8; 97.7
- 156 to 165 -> -0.4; 191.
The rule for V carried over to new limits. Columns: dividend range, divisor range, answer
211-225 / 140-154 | 1.46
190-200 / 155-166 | 0.49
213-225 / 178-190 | 2.21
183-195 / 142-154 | 0.55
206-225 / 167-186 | 1.50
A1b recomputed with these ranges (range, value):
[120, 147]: 156.3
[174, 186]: 94.22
